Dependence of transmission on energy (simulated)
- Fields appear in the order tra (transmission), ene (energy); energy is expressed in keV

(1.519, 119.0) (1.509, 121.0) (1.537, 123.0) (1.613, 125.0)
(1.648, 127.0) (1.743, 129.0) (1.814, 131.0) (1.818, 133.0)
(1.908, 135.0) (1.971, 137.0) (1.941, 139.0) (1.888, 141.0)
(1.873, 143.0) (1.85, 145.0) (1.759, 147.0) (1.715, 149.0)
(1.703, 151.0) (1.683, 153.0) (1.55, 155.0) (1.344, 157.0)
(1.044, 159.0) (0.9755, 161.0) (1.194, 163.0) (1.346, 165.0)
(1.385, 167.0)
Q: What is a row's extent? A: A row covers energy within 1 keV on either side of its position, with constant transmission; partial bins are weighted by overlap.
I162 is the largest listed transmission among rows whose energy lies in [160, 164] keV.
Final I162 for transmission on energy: 1.194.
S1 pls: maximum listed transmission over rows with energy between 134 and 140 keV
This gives 1.971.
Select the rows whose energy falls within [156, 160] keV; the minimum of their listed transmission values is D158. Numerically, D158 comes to 1.044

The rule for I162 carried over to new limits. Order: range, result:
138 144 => 1.941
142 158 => 1.873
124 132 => 1.814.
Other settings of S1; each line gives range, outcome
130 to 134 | 1.818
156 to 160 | 1.344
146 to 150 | 1.759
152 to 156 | 1.683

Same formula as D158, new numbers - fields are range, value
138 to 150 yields 1.715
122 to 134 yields 1.537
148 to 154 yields 1.683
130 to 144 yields 1.814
